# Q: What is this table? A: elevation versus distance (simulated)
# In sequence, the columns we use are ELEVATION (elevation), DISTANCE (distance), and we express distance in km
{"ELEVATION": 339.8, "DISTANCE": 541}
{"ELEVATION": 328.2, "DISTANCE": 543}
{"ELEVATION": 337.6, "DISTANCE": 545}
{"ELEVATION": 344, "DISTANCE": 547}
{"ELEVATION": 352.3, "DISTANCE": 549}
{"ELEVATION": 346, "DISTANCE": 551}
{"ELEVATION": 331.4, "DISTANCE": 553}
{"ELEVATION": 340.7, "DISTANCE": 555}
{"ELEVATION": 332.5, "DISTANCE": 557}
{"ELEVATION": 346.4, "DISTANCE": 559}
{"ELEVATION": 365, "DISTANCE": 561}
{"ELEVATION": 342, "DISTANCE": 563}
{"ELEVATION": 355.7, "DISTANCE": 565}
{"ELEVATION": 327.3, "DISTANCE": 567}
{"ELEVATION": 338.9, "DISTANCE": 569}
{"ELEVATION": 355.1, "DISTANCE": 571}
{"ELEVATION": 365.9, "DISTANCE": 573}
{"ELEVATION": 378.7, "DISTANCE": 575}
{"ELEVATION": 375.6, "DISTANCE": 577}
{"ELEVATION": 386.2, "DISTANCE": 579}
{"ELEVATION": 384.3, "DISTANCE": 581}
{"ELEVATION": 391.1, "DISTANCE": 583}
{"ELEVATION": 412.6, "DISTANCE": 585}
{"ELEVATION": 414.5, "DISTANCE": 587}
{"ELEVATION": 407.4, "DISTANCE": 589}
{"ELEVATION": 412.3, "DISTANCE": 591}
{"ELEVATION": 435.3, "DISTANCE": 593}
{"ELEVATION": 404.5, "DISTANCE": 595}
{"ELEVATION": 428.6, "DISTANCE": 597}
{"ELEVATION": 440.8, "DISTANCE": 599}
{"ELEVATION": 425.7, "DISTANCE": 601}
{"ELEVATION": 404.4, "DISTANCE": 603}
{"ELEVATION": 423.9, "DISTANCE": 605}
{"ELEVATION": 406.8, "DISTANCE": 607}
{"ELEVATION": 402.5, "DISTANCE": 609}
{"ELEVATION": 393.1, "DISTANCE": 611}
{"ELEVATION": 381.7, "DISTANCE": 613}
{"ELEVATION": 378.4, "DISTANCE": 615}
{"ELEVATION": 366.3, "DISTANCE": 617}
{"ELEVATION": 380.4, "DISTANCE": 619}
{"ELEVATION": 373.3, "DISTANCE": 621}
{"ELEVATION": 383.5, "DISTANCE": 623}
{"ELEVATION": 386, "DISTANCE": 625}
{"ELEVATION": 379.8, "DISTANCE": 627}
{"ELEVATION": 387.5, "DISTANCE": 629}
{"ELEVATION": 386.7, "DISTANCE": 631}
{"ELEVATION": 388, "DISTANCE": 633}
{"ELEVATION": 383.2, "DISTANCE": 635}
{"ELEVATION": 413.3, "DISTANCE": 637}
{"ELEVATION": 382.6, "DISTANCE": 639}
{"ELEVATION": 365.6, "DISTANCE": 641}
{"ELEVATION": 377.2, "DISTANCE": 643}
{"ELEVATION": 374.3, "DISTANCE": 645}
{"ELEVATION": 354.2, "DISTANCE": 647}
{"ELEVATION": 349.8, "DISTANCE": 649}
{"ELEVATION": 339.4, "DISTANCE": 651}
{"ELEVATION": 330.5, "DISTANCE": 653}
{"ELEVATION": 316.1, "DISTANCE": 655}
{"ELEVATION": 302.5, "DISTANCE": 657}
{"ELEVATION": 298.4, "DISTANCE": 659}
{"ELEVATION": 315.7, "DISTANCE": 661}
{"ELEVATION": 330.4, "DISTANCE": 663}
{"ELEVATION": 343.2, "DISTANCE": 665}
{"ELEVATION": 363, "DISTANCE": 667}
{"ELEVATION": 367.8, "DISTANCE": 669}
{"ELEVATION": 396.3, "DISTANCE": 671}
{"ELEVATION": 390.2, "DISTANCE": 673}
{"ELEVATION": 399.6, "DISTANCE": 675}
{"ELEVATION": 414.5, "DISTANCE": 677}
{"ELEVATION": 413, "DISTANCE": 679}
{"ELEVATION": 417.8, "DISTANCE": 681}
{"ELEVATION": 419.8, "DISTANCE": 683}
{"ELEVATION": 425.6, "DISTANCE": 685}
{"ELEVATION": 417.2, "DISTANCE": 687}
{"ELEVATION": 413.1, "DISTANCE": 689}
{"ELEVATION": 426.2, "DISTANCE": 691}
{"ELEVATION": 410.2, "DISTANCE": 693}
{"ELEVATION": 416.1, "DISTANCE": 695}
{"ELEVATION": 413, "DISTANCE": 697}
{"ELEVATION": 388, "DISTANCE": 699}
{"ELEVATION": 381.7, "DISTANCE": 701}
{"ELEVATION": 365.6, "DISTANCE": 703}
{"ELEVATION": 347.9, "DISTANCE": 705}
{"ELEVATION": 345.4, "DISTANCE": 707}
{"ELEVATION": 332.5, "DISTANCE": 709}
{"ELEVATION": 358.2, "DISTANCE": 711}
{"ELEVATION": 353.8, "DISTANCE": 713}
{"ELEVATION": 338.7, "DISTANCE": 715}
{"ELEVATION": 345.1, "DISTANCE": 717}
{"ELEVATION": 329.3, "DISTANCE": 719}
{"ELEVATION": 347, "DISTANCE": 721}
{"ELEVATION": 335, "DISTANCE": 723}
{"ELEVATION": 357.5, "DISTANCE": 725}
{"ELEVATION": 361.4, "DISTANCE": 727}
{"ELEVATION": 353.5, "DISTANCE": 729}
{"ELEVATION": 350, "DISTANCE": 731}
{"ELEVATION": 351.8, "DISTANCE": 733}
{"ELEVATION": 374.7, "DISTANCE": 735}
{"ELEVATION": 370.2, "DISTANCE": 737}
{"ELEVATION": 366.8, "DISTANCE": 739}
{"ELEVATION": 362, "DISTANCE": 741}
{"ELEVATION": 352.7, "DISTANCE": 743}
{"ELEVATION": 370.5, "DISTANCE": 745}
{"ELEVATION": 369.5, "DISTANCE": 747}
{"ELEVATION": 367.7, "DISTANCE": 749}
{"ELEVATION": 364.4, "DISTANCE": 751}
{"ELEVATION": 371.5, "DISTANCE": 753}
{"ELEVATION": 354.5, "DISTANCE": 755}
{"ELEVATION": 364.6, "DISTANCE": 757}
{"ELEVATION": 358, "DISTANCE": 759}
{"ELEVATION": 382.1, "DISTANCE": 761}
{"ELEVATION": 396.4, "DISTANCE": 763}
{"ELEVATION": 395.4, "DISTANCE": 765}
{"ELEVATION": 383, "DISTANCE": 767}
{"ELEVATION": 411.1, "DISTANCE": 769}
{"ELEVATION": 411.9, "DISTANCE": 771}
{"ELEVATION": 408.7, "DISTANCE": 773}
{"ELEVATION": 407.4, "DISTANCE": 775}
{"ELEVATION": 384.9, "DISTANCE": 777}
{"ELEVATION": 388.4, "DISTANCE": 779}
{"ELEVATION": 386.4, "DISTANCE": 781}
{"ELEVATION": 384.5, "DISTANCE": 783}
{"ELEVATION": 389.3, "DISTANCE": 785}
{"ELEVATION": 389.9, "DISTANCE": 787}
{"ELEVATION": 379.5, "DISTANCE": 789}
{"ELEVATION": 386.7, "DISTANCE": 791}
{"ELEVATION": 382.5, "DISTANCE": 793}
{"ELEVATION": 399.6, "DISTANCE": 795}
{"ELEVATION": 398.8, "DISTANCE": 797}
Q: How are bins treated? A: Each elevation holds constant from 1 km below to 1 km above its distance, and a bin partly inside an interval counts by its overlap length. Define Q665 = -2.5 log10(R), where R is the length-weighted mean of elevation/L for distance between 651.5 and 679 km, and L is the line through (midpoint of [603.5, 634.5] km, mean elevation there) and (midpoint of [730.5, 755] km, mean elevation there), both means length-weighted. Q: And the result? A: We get 0.076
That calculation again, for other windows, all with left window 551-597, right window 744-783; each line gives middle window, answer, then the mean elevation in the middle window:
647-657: 0.14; 333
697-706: 0.01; 375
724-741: 0.06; 361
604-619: -0.05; 392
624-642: -0.03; 386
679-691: -0.11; 419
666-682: -0.05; 395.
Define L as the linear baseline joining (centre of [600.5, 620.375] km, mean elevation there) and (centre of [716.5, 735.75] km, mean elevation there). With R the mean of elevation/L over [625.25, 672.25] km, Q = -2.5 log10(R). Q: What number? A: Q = 0.06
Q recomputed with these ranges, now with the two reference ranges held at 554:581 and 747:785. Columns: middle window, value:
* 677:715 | -0.05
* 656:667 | 0.15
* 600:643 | -0.08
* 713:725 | 0.11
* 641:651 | 0.02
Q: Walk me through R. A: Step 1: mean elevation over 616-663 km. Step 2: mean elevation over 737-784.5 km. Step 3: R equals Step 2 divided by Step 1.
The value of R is 1.1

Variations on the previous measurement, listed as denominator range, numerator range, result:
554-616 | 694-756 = 0.94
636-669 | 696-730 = 1.02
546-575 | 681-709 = 1.14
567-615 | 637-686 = 0.93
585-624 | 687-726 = 0.92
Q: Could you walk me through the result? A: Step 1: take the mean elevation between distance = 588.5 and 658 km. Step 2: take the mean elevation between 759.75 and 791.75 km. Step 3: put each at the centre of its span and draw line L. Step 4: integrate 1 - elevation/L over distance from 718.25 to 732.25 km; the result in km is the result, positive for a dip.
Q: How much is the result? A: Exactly 1.50 km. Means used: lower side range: 385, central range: 348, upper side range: 393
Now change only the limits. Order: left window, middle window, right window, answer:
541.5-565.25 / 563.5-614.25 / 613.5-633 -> -4.4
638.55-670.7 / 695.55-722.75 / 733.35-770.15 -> 0.2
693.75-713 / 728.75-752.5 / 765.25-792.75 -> 1.2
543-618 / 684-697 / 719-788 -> -1.5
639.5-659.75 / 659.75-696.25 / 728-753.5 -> -4.6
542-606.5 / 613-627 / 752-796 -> 0.0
